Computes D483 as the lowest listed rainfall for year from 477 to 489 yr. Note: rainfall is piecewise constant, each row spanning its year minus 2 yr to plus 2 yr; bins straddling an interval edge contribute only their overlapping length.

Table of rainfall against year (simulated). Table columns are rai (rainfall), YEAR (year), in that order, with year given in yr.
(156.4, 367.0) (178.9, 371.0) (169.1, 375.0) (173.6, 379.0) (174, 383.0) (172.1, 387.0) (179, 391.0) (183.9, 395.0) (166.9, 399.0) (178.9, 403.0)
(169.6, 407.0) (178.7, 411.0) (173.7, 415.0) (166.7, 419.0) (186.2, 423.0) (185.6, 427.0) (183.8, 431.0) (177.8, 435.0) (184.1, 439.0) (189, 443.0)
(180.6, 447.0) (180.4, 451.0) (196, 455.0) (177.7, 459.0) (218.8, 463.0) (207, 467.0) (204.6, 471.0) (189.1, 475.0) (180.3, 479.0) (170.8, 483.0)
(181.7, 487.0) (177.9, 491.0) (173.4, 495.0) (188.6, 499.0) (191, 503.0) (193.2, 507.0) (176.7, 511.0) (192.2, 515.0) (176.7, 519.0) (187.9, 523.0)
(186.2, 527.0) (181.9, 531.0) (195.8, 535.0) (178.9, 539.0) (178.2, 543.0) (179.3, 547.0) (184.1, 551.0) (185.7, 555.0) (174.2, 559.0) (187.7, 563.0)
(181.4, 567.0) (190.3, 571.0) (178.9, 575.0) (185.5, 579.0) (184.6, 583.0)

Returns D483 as 170.8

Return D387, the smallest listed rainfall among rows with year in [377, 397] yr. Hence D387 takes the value 172.1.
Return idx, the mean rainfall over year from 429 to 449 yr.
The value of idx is 183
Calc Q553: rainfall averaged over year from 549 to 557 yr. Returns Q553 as 185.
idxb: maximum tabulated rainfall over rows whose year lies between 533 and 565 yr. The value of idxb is 195.8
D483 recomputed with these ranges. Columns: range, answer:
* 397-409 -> 166.9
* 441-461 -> 177.7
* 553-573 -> 174.2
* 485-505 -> 173.4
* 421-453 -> 177.8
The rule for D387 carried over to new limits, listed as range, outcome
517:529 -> 176.7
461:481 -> 180.3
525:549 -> 178.2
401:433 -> 166.7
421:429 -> 185.6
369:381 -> 169.1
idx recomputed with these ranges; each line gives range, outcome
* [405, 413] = 174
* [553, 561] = 180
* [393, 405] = 177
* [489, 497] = 176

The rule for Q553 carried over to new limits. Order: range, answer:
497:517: 188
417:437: 180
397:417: 174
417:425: 176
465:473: 206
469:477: 197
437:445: 187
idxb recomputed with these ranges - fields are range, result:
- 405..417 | 178.7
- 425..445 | 189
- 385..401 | 183.9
